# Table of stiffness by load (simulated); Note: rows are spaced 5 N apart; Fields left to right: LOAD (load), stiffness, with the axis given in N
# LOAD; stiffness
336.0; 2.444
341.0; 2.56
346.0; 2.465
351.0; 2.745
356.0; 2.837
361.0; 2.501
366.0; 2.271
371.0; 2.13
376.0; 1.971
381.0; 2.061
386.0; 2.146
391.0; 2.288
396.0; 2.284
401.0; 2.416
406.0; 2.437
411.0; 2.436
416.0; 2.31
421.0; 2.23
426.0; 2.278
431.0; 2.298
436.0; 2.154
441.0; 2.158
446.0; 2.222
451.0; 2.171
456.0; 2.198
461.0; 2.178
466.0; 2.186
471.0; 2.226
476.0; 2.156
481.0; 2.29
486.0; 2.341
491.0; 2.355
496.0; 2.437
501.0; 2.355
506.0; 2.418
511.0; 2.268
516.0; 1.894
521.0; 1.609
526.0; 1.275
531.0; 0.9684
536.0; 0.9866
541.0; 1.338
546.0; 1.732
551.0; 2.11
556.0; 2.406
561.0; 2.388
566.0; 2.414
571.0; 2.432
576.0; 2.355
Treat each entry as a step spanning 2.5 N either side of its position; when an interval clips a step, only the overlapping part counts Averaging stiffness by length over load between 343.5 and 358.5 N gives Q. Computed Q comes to 2.68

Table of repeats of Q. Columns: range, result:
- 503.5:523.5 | 2.05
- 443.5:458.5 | 2.2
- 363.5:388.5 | 2.12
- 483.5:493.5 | 2.35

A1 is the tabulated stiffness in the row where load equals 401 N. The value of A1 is 2.416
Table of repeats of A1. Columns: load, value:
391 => 2.288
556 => 2.406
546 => 1.732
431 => 2.298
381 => 2.061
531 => 0.9684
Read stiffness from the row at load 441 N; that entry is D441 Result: 2.158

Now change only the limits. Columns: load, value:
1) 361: 2.501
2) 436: 2.154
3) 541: 1.338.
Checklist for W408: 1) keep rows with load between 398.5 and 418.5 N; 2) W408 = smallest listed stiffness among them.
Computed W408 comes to 2.31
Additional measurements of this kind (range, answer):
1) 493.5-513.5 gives 2.268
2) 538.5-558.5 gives 1.338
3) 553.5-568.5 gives 2.388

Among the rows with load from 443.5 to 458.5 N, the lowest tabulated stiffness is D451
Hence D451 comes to 2.171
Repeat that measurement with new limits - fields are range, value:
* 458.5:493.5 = 2.156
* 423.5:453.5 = 2.154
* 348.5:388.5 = 1.971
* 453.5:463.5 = 2.178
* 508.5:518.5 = 1.894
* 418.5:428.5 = 2.23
